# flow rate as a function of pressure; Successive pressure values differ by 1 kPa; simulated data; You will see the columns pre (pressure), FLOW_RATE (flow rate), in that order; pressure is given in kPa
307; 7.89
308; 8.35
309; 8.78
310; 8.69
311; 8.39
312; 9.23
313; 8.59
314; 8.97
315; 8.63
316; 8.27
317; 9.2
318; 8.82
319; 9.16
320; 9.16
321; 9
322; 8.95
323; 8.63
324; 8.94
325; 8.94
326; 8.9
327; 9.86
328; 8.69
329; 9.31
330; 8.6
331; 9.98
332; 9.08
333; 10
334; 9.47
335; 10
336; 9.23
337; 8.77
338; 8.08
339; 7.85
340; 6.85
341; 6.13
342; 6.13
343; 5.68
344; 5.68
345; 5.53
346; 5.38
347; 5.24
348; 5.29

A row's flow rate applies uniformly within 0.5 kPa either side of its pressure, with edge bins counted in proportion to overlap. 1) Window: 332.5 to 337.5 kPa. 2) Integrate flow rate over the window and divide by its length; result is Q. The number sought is 9.49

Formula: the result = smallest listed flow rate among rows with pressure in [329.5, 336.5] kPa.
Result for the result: 8.6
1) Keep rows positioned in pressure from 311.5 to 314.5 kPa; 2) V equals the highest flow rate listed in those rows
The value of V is 9.23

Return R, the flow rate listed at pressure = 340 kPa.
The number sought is 6.85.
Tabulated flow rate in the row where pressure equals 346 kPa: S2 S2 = 5.38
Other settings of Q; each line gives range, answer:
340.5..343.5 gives 5.98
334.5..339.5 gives 8.79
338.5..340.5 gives 7.35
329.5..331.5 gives 9.29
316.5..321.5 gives 9.07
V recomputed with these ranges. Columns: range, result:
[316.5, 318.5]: 9.2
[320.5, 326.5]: 9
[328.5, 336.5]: 10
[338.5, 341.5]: 7.85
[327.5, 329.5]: 9.31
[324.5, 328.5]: 9.86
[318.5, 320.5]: 9.16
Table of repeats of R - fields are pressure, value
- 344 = 5.68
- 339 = 7.85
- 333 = 10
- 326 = 8.9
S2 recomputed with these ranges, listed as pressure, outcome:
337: 8.77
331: 9.98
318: 8.82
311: 8.39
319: 9.16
